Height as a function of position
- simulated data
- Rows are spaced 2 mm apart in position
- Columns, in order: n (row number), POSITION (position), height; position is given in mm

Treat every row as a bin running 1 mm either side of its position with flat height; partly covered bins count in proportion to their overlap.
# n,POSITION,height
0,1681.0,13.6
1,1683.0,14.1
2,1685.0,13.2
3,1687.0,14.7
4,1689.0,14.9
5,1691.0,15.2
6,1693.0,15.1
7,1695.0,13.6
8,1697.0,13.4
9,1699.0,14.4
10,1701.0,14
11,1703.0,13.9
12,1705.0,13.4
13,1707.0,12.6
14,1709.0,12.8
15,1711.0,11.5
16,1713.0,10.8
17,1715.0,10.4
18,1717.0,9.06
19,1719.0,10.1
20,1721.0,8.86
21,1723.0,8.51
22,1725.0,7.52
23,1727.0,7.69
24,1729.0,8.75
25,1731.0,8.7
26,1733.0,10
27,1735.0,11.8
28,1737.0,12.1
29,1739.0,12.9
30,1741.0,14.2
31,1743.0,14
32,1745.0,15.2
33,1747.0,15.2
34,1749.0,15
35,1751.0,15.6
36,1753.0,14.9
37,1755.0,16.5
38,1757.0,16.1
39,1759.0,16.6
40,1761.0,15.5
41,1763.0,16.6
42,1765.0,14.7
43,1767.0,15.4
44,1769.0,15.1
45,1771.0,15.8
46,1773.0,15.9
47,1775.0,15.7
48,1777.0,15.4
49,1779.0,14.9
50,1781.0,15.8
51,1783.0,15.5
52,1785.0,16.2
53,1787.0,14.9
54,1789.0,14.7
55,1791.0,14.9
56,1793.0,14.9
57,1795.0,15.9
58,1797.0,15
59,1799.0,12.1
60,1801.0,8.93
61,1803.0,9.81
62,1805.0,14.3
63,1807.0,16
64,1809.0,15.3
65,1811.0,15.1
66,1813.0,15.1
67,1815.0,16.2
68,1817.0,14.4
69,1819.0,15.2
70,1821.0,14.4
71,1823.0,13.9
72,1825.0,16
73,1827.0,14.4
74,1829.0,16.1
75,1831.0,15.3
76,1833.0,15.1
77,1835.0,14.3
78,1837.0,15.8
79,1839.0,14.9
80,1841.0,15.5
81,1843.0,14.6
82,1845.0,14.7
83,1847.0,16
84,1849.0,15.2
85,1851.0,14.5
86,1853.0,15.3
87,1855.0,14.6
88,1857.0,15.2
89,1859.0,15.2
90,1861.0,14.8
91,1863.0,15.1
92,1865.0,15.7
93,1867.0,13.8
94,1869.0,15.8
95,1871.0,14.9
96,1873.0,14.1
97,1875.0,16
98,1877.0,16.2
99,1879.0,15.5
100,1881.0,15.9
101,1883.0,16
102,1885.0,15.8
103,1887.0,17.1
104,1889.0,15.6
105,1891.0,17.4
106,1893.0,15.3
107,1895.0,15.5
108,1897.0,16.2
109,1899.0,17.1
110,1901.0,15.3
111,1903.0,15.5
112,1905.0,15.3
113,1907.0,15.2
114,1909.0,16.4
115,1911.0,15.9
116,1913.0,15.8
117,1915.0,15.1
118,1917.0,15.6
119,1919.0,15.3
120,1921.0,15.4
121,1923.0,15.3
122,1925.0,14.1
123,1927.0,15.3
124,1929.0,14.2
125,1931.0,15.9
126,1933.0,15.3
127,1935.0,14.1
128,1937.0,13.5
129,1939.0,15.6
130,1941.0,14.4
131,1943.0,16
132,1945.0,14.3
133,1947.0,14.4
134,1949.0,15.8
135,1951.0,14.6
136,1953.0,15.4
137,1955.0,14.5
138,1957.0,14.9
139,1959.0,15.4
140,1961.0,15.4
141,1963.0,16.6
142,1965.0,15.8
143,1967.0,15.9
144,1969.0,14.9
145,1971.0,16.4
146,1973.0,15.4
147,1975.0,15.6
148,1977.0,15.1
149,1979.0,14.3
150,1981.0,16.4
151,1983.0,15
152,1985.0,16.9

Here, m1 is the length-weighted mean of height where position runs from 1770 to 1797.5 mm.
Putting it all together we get 15.4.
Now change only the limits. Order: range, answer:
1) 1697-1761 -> 12.4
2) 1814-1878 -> 15.1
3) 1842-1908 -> 15.5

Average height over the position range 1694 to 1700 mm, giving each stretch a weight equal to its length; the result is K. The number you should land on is 13.8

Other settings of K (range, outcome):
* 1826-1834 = 15.2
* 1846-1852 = 15.2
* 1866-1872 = 14.8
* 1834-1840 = 15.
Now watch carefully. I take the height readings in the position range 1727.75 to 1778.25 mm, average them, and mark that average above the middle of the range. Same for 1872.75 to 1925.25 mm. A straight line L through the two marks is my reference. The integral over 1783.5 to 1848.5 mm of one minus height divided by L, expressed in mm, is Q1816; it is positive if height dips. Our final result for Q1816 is 0.9 mm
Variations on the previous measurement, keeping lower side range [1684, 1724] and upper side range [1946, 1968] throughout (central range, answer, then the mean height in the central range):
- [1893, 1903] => -0.83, 15.9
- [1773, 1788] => -2.40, 15.5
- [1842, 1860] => -1.11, 15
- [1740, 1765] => -4.51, 15.4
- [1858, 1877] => -1.01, 15.1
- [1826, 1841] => -1.28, 15.2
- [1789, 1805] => 0.35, 13.3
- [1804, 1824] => -1.81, 15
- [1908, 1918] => -0.62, 15.8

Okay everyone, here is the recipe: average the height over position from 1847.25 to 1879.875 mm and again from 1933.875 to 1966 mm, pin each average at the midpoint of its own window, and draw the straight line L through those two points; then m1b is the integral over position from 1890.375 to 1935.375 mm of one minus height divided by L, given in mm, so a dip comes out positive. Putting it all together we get -1.25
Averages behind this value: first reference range 15.1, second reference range 15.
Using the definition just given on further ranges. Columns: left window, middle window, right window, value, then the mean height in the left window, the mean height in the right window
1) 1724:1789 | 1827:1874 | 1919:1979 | -1.46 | 14.1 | 15.1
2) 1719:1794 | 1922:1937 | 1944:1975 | 0.30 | 13.8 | 15.3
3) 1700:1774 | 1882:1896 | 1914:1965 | -1.51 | 12.9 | 15.1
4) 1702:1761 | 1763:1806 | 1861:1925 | -4.05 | 12.3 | 15.6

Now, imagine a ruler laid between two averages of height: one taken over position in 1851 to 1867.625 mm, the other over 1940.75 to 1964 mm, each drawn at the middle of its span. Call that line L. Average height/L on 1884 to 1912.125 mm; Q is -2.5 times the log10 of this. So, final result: -0.06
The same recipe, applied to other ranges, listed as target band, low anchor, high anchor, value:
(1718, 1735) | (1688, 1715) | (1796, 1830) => 0.45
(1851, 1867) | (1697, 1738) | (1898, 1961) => -0.09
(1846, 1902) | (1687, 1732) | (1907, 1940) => -0.09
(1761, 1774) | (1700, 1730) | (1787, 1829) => -0.22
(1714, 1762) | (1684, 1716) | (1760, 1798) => 0.17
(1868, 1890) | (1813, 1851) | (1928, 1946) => -0.05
